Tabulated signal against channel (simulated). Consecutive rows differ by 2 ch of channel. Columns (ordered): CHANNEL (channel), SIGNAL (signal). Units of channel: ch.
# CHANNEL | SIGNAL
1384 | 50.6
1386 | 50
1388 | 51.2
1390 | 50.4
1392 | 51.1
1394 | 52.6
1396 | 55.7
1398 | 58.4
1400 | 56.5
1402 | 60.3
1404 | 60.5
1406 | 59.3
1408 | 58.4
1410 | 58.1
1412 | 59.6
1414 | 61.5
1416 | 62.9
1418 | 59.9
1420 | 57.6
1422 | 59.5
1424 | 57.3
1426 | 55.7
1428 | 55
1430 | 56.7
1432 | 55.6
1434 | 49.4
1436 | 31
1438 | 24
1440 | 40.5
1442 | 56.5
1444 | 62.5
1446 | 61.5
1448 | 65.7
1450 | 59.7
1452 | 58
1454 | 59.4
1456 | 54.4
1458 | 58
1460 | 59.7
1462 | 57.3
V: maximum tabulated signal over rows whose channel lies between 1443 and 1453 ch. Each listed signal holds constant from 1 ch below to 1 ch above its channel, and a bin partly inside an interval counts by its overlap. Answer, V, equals 65.7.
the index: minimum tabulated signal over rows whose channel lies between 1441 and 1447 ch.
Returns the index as 56.5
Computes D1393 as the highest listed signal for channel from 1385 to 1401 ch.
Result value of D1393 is 58.4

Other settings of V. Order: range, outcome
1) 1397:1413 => 60.5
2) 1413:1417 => 62.9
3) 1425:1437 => 56.7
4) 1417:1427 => 59.9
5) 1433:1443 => 56.5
